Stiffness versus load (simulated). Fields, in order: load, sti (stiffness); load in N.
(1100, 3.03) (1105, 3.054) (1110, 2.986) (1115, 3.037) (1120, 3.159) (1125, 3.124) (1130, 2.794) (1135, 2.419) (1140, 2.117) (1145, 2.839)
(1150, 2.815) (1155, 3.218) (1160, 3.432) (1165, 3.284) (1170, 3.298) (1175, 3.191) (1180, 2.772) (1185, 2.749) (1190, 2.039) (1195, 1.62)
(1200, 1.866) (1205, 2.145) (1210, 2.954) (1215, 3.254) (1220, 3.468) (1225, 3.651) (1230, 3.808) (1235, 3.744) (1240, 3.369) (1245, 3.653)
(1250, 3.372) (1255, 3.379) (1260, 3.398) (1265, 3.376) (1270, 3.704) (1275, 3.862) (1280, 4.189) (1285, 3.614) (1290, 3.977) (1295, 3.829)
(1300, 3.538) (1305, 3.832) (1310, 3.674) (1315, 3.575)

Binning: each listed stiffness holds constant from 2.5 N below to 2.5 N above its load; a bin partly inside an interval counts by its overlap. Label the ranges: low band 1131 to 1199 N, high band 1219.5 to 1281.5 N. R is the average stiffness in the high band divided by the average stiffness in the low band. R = 1.3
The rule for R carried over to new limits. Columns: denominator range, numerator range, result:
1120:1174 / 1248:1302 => 1.24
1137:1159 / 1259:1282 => 1.33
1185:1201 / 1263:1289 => 1.90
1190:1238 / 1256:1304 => 1.28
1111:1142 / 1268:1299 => 1.38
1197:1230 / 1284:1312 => 1.28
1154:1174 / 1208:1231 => 1.03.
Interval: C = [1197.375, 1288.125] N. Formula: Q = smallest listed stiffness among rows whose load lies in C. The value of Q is 1.866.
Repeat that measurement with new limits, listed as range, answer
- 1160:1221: 1.62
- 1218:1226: 3.468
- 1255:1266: 3.376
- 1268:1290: 3.614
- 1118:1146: 2.117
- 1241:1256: 3.372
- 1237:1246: 3.369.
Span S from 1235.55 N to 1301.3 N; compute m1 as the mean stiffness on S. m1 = 3.64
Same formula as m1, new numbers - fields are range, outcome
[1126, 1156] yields 2.7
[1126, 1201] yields 2.72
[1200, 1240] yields 3.21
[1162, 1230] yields 2.83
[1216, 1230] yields 3.57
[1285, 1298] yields 3.83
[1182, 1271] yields 3.07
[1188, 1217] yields 2.3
